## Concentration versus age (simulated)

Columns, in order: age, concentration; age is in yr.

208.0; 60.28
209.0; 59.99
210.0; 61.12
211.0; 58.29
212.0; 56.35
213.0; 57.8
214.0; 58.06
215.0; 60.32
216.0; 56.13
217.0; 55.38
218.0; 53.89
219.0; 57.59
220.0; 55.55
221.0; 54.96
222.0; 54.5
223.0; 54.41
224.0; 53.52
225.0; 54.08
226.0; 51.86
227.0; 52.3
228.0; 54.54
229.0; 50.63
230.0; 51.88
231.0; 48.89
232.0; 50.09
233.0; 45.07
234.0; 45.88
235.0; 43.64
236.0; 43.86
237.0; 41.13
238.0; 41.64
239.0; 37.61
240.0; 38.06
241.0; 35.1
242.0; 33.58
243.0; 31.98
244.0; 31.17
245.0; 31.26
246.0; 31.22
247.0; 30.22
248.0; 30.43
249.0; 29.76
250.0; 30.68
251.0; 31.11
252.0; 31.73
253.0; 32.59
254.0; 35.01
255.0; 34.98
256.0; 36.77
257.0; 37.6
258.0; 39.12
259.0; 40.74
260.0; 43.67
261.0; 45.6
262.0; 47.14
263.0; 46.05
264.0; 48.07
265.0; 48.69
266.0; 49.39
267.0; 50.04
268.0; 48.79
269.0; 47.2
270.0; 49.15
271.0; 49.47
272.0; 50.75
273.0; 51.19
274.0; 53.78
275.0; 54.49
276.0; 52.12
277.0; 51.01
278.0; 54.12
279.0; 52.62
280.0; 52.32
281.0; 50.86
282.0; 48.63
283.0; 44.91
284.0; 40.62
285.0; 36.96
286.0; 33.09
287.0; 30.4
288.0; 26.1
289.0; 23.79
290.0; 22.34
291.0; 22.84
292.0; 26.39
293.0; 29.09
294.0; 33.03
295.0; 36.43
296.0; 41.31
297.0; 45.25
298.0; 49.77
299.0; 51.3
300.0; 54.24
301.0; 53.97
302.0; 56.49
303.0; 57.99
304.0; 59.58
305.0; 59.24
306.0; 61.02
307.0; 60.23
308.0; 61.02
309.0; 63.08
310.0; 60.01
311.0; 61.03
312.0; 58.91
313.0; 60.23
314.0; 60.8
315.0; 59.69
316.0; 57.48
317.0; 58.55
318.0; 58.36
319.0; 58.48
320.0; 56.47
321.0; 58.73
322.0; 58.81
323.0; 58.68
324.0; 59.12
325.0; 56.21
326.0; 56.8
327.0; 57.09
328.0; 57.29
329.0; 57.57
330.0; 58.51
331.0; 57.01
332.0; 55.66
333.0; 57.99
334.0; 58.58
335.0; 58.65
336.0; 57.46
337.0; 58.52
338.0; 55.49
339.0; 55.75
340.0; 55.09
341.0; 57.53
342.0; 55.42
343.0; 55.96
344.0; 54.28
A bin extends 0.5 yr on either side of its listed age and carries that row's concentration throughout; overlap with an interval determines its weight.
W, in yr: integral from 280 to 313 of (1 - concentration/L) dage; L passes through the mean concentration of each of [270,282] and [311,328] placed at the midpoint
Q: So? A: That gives 5.5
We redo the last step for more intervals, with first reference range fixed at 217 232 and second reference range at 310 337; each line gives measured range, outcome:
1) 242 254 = 5.1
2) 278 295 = 6.0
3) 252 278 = 4.6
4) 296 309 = 0.4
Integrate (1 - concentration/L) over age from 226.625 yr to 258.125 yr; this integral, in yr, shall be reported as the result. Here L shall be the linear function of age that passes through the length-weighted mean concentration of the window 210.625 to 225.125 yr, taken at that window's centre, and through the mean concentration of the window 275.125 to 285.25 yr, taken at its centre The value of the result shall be 8.69 yr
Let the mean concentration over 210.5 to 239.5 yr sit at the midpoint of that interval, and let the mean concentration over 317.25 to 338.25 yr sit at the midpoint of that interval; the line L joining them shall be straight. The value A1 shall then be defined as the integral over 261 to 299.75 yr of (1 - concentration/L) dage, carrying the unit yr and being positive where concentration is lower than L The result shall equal 8.0 yr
